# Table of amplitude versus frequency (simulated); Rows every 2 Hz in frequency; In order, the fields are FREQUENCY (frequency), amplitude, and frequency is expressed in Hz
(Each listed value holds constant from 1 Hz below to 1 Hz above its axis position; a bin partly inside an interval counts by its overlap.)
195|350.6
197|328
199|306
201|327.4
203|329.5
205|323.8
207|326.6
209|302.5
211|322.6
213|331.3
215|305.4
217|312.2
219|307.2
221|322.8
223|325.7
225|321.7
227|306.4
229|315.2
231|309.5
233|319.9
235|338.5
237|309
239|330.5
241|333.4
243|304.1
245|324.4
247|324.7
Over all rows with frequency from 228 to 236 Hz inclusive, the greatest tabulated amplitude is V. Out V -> 338.5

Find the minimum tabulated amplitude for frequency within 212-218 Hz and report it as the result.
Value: 305.4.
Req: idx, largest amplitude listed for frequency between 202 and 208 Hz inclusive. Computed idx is 329.5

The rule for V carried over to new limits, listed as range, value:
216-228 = 325.7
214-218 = 312.2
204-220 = 331.3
